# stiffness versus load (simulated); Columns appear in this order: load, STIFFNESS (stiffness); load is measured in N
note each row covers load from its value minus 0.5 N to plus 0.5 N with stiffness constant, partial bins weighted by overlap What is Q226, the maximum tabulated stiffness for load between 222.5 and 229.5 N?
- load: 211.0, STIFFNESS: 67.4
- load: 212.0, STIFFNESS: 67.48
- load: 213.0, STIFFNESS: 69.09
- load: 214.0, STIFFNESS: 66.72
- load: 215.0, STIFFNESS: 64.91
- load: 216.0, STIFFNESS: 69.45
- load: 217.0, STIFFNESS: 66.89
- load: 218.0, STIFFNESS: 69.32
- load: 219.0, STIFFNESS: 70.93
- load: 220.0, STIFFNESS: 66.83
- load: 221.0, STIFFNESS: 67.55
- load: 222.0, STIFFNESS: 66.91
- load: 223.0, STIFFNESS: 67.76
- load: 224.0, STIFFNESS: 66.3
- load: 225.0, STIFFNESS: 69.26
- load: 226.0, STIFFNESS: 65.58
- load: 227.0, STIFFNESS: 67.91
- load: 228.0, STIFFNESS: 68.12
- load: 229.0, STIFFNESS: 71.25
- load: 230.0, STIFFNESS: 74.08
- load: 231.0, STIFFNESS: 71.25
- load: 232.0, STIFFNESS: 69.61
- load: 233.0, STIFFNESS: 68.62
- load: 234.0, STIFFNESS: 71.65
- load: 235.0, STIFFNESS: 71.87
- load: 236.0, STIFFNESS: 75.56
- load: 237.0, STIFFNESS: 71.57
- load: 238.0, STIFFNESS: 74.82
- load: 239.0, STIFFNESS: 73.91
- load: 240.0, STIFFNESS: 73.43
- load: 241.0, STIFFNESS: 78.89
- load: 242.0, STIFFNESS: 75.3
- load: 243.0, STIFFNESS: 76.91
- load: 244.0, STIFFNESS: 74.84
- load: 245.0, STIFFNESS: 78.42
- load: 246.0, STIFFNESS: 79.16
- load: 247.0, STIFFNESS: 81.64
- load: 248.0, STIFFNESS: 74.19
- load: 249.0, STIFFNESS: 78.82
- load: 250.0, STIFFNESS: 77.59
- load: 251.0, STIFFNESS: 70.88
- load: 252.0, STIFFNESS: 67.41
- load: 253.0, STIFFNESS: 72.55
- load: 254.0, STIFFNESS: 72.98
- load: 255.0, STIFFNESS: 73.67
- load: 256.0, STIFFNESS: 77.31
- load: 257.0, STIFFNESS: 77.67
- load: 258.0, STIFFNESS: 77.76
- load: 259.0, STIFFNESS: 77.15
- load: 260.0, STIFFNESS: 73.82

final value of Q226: 71.25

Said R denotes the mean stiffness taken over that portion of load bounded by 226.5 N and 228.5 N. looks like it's 68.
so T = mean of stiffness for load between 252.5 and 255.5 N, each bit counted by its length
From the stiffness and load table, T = 73.1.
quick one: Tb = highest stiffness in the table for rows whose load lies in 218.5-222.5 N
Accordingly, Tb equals 70.93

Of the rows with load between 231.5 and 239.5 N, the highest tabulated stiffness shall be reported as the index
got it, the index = 75.56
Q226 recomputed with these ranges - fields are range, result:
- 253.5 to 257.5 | 77.67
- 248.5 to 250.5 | 78.82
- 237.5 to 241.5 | 78.89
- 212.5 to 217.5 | 69.45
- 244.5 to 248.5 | 81.64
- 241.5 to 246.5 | 79.16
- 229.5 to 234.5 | 74.08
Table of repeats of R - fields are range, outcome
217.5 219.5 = 70.1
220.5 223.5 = 67.4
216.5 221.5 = 68.3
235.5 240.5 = 73.9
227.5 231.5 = 71.2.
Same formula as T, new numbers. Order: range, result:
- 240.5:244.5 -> 76.5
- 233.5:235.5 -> 71.8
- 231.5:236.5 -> 71.5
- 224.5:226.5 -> 67.4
